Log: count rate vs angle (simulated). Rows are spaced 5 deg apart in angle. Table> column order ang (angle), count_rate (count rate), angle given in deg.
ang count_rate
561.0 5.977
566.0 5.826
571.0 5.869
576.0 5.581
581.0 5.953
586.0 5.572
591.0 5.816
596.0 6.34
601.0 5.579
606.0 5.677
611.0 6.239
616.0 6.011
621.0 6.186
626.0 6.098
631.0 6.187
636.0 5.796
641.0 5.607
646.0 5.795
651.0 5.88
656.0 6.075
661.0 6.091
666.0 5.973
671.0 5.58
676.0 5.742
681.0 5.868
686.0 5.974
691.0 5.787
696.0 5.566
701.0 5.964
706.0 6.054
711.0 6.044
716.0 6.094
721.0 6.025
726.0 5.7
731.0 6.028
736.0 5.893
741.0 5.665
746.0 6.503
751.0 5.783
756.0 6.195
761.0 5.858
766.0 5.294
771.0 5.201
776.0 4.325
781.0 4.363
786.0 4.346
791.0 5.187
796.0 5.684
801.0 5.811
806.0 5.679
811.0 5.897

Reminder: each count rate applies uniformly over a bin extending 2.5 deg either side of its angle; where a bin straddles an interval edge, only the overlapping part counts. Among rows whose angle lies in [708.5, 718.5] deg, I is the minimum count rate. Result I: 6.044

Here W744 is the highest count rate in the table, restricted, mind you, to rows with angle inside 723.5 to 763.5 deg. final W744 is 6.503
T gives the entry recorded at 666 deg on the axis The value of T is 5.973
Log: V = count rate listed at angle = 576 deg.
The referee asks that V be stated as 5.581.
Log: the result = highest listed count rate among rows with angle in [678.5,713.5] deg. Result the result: 6.054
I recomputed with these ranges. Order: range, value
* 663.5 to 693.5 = 5.58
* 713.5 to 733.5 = 5.7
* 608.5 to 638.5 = 5.796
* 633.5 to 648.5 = 5.607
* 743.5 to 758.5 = 5.783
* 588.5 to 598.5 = 5.816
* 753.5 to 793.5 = 4.325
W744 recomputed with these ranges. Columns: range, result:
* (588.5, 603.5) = 6.34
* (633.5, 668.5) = 6.091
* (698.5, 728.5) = 6.094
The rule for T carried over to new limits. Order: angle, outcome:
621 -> 6.186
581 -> 5.953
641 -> 5.607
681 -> 5.868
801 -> 5.811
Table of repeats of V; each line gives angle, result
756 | 6.195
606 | 5.677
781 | 4.363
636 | 5.796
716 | 6.094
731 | 6.028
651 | 5.88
